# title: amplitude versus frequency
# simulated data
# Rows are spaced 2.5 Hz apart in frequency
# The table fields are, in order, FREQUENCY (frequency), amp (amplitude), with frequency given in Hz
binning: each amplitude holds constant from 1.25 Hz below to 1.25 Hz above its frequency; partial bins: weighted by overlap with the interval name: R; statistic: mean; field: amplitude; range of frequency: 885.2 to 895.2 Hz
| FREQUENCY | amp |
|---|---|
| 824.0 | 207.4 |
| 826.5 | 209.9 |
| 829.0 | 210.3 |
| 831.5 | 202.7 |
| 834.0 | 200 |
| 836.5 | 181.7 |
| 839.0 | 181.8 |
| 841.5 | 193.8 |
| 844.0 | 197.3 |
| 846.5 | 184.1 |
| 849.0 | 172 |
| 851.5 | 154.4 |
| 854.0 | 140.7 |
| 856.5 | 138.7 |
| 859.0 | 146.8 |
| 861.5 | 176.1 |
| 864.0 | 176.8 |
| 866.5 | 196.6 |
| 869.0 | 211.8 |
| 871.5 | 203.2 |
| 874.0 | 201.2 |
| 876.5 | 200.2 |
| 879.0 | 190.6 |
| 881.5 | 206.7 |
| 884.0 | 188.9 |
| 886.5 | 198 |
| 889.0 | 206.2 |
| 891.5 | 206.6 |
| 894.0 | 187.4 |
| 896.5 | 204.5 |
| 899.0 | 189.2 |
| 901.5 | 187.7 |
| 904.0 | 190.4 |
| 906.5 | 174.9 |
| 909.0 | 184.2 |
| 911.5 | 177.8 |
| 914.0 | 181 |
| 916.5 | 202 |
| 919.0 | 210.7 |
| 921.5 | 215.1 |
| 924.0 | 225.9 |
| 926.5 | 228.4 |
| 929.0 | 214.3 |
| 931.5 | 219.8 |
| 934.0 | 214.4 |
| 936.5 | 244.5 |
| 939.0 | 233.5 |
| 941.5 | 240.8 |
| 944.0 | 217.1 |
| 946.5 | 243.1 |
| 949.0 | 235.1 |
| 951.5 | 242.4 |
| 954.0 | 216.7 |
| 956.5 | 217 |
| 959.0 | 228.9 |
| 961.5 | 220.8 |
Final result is 200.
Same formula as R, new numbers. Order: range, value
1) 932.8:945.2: 230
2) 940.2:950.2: 234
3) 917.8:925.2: 217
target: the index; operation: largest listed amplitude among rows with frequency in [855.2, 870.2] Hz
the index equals 211.8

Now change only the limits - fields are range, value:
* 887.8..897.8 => 206.6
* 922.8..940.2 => 244.5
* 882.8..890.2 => 206.2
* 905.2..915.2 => 184.2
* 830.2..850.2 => 202.7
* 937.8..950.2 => 243.1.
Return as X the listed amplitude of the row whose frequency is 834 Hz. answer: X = 200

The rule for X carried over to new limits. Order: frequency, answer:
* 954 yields 216.7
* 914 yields 181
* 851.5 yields 154.4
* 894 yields 187.4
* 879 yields 190.6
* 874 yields 201.2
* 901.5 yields 187.7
